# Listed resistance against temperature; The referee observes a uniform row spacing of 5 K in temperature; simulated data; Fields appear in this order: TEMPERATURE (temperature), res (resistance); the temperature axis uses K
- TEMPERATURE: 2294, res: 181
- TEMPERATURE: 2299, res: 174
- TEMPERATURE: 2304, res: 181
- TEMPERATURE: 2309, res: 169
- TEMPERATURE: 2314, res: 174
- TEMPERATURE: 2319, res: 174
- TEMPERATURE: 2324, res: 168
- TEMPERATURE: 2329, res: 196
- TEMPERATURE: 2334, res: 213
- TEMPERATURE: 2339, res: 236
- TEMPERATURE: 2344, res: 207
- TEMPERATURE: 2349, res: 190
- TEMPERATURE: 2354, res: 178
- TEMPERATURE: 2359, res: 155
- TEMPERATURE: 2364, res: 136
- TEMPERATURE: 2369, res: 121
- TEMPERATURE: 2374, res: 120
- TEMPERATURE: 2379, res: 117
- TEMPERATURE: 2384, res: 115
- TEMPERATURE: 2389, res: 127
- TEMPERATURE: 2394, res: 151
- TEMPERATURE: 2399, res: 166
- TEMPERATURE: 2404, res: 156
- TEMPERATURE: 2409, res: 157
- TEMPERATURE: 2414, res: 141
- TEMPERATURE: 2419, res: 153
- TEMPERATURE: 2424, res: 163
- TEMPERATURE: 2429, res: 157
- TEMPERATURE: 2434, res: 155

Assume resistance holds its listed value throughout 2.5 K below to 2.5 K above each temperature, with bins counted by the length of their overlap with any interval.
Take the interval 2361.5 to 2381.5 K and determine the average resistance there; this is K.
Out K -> 124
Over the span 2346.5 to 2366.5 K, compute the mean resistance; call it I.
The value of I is 165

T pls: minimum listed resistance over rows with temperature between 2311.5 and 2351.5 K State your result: 168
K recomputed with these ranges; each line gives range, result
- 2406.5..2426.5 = 154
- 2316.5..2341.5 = 197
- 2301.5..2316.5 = 175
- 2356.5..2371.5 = 137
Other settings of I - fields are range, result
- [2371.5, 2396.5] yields 126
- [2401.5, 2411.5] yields 156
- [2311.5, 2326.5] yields 172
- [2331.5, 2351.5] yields 212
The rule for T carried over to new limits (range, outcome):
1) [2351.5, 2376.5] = 120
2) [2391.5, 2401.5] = 151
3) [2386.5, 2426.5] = 127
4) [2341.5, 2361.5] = 155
